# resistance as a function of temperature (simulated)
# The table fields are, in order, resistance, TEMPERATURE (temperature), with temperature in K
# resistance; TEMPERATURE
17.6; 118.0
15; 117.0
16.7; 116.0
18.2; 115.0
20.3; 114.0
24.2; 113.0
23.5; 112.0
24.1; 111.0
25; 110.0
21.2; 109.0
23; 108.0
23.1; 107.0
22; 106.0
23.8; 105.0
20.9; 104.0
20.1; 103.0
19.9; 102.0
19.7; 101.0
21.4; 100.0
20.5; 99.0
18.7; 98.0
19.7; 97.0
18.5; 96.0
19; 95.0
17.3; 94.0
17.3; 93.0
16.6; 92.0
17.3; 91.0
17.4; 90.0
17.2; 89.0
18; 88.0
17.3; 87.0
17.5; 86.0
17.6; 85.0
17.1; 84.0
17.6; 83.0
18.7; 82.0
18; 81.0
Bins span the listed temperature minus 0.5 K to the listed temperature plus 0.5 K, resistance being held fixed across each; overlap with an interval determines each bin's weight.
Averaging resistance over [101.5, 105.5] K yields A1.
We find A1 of 21.2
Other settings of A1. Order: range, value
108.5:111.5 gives 23.4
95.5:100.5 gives 19.8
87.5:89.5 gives 17.6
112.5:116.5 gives 19.9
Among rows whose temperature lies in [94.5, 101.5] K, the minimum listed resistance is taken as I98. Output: 18.5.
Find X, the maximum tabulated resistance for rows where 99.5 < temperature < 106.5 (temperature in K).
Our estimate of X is 23.8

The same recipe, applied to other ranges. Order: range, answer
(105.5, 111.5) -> 25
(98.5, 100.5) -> 21.4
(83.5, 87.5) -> 17.6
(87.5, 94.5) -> 18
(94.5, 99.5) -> 20.5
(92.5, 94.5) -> 17.3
